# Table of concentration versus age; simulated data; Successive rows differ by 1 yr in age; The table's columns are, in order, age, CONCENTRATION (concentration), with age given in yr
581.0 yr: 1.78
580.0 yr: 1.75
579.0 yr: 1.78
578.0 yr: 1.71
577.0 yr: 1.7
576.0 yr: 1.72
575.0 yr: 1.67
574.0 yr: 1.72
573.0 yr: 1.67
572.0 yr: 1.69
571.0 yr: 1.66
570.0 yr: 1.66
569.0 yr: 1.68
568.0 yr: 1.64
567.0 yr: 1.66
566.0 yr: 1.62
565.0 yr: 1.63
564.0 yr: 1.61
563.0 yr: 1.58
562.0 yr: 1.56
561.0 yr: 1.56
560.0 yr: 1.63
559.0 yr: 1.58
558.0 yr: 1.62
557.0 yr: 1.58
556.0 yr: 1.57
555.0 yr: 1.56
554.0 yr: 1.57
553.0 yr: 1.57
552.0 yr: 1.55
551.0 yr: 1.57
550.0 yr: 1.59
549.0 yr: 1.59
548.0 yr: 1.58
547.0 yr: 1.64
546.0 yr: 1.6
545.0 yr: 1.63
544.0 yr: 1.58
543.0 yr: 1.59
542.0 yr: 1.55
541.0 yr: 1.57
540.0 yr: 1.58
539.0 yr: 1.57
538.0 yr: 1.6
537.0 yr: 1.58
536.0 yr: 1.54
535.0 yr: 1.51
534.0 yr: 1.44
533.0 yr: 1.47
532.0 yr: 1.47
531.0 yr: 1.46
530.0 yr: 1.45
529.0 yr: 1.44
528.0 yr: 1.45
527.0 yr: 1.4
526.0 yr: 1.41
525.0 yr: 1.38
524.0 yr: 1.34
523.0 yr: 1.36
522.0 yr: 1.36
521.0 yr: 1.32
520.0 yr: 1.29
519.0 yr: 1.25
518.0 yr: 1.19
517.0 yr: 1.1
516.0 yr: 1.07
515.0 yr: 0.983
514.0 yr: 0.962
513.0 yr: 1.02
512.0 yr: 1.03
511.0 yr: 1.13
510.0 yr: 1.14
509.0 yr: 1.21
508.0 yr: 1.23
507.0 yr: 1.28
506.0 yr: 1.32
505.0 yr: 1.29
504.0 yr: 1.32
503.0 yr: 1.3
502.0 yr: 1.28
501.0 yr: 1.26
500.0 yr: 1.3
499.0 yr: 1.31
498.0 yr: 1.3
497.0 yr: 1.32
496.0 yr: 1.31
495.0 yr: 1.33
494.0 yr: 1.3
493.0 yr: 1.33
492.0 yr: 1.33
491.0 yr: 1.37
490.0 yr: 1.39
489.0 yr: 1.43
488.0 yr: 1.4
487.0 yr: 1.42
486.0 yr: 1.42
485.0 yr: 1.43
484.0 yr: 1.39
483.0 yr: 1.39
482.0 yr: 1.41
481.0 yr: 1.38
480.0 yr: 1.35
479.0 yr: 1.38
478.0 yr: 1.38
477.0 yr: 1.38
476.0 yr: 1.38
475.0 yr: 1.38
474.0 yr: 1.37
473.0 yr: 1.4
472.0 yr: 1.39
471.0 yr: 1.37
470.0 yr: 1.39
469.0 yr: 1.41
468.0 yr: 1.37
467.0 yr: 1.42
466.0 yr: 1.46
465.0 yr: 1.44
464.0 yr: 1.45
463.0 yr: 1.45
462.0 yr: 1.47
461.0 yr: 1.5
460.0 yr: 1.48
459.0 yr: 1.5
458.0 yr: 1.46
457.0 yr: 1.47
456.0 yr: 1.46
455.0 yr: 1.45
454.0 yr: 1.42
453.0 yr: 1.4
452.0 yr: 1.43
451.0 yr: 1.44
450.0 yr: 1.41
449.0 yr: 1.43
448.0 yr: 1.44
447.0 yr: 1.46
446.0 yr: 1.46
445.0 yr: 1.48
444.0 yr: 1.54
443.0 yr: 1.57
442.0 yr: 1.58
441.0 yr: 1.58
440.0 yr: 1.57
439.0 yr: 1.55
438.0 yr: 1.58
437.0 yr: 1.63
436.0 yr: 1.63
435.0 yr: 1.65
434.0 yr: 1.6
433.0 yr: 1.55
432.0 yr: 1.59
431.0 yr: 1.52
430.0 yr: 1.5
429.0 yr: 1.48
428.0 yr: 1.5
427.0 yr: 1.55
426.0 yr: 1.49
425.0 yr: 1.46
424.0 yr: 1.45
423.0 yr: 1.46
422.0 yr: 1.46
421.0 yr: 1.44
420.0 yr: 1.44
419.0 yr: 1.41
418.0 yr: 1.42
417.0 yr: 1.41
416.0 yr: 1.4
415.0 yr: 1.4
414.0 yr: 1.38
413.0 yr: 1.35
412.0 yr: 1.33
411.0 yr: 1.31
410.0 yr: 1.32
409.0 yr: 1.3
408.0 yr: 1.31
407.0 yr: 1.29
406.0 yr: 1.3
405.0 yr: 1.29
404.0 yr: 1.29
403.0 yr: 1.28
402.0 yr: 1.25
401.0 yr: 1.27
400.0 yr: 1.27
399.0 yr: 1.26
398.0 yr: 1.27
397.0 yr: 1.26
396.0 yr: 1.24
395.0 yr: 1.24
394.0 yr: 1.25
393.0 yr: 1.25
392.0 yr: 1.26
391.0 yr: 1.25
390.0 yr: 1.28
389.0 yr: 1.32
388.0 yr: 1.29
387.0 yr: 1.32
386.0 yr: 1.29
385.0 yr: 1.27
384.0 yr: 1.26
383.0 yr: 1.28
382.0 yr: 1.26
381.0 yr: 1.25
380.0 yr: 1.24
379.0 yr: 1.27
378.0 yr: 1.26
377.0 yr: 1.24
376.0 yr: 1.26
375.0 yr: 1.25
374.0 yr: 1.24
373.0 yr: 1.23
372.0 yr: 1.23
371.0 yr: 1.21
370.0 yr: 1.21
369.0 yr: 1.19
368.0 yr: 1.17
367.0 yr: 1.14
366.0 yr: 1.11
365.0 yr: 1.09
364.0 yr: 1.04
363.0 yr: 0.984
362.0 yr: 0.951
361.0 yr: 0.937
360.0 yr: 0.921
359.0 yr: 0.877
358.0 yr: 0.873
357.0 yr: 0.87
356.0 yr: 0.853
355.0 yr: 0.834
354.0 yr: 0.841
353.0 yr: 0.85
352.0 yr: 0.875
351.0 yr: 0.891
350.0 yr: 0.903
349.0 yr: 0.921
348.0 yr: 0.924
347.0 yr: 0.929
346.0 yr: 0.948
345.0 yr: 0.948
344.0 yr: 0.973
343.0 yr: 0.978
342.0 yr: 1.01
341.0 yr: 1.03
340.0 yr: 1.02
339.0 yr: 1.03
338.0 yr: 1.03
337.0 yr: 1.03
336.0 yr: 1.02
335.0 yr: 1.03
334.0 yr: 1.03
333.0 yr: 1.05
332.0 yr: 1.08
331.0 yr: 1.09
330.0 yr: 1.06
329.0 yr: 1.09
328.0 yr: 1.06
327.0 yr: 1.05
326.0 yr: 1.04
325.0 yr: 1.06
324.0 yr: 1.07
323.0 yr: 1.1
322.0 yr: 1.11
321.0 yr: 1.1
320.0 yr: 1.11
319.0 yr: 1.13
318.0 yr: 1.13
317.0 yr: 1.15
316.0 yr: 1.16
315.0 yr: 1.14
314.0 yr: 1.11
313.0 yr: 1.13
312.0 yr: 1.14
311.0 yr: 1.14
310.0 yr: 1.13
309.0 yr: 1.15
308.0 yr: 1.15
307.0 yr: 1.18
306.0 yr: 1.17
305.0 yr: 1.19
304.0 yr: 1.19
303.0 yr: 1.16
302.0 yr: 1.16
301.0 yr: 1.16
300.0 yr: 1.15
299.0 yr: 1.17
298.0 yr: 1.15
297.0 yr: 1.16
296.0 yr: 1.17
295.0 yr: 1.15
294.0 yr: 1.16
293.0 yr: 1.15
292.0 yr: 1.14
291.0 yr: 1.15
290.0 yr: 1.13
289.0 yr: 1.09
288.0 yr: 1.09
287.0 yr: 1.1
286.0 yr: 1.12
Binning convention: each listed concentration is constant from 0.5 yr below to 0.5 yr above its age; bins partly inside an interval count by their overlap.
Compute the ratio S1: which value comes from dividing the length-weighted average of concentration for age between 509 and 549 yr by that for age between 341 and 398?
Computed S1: 1.3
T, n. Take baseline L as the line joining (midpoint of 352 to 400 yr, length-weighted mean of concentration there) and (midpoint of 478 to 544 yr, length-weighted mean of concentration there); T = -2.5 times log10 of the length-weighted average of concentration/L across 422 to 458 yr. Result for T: -0.21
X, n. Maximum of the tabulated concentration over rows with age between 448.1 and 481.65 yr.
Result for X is 1.5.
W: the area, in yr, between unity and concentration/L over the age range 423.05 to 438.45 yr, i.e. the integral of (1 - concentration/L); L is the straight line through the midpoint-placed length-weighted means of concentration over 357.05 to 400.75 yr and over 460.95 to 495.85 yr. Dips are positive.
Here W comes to -2.93 yr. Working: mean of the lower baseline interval 1.19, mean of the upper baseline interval 1.39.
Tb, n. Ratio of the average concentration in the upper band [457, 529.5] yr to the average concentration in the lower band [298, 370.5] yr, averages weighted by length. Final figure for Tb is 1.27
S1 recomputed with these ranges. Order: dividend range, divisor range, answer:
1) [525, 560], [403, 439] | 1.07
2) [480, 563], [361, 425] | 1.10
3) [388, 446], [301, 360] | 1.35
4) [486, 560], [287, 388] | 1.27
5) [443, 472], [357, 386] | 1.26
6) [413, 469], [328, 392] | 1.37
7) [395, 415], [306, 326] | 1.15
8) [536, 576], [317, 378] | 1.55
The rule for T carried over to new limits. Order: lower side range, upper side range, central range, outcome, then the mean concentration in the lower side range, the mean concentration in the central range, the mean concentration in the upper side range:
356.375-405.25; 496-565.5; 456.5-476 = -0.09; 1.19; 1.43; 1.41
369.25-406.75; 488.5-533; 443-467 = -0.15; 1.26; 1.46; 1.29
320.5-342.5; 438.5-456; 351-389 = 0.08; 1.05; 1.12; 1.48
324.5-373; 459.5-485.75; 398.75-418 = -0.10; 1.01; 1.32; 1.41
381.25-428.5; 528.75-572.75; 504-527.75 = 0.23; 1.33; 1.22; 1.58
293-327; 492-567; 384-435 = -0.08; 1.14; 1.36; 1.41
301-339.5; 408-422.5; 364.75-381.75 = 0.04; 1.1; 1.21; 1.38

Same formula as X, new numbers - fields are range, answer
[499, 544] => 1.6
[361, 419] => 1.42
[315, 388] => 1.32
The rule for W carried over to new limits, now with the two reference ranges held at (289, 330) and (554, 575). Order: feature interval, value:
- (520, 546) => 1.38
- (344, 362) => 4.71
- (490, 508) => 2.26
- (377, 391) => 0.02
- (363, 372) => 0.75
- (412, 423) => -0.57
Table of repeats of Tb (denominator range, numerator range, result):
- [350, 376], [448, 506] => 1.35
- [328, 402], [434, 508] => 1.28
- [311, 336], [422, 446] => 1.41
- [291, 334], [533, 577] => 1.42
